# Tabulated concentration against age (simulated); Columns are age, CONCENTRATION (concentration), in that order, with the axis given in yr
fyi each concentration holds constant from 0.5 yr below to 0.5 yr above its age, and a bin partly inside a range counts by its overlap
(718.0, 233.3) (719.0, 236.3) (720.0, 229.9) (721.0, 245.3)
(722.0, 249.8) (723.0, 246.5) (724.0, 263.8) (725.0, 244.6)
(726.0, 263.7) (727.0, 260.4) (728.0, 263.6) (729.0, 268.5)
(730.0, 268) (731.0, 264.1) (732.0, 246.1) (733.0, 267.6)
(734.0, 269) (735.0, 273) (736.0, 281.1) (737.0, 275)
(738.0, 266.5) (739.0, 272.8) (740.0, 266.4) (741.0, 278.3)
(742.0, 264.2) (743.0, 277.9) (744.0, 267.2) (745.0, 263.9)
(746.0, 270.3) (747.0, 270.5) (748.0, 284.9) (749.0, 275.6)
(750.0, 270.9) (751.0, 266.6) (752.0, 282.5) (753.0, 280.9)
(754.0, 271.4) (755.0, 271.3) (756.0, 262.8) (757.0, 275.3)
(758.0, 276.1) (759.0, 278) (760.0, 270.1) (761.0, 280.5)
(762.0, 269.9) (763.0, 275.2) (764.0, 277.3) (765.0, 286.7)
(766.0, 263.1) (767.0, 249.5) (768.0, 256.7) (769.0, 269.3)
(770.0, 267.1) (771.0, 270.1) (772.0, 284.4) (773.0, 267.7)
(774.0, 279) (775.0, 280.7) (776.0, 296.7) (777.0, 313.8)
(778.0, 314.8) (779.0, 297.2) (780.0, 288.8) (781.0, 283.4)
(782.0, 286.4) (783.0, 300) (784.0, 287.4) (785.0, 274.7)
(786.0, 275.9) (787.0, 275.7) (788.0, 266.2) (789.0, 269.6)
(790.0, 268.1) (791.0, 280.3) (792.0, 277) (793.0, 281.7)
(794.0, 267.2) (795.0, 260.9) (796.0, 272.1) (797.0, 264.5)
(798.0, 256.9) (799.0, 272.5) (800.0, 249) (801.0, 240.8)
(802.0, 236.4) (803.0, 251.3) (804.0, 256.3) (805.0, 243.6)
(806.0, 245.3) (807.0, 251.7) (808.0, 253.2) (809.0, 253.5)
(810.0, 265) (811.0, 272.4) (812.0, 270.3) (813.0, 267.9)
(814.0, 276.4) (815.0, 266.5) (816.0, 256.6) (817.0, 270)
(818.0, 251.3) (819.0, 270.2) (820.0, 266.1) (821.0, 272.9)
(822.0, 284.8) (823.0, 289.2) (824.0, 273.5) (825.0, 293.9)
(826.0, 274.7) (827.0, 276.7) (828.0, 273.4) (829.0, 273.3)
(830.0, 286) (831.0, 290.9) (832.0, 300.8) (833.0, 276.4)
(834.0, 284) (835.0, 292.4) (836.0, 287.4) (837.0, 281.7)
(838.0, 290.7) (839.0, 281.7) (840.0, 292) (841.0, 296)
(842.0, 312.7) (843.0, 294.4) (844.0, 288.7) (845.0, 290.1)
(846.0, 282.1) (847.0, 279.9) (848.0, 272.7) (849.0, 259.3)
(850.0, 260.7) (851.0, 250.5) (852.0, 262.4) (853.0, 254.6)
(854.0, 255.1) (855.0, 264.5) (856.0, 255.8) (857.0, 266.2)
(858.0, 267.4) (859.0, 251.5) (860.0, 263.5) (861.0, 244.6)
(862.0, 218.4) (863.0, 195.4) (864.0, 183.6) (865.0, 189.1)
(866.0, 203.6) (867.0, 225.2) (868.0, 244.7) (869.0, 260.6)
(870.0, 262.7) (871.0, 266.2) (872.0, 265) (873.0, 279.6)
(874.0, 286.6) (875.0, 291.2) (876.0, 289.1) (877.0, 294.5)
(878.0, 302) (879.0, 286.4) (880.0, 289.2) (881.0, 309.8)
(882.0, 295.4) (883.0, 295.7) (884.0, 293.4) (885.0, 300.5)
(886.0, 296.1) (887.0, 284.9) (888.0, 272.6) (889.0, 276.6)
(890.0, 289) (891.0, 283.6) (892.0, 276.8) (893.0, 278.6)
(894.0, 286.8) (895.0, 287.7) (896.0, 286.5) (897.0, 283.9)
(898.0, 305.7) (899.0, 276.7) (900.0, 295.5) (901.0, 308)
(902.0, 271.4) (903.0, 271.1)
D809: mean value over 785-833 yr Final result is 268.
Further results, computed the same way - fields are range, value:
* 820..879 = 269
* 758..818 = 271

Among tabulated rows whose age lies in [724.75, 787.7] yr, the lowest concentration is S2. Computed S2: 244.6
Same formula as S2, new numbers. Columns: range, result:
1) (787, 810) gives 236.4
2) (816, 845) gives 251.3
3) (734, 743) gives 264.2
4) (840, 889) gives 183.6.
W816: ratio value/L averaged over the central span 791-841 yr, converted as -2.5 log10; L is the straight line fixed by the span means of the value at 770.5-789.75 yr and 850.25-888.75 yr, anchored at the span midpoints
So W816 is 0.02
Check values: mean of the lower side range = 285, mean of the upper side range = 264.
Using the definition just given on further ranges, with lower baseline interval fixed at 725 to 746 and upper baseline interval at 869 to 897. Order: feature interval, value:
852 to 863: 0.12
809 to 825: 0.03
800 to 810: 0.11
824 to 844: -0.03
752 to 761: -0.02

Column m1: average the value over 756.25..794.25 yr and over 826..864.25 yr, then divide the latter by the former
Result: 1.0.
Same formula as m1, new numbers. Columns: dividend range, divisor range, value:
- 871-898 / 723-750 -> 1.07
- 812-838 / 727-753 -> 1.03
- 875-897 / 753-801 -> 1.05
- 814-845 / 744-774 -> 1.04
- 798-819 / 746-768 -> 0.94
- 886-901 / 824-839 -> 1.01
